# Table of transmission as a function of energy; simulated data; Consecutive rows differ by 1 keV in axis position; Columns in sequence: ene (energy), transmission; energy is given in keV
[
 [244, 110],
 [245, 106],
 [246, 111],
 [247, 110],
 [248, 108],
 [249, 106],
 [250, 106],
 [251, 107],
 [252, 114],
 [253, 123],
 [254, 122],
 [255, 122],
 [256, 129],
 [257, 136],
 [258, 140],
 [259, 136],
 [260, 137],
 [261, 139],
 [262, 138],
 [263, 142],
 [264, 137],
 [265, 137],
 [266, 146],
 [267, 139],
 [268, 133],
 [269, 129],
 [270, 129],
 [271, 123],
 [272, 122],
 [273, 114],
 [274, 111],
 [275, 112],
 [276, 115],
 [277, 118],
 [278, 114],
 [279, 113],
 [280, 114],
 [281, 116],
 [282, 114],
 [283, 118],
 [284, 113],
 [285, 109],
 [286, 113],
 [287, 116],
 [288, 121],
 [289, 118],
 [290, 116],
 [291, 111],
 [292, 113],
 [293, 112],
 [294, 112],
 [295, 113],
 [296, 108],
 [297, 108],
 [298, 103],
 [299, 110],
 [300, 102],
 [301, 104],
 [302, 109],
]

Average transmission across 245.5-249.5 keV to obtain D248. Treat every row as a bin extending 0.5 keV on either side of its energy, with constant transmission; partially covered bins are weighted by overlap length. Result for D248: 109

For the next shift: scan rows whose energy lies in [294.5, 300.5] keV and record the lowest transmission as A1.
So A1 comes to 102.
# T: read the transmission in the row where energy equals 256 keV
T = 129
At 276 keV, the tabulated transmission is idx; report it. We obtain 115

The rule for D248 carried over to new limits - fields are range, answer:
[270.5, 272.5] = 122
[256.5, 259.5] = 137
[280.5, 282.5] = 115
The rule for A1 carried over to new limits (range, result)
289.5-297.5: 108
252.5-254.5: 122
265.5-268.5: 133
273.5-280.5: 111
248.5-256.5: 106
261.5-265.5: 137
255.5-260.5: 129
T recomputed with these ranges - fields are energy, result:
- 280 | 114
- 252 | 114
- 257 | 136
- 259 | 136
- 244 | 110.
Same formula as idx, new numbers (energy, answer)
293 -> 112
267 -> 139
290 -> 116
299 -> 110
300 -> 102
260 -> 137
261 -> 139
